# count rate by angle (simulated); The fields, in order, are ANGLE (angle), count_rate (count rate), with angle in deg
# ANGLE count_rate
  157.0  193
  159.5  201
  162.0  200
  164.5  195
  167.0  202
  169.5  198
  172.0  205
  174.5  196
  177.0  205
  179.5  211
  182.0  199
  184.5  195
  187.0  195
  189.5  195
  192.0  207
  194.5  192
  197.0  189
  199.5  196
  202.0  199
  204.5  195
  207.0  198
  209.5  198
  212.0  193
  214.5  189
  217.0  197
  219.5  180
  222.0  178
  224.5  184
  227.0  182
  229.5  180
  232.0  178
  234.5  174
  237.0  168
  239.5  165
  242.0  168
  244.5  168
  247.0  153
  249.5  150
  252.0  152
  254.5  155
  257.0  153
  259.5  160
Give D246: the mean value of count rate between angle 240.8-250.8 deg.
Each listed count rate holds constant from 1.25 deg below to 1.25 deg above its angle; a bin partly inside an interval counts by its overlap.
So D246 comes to 160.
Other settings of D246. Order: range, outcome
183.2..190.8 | 195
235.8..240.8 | 166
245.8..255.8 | 152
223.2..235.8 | 180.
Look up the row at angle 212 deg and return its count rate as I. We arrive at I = 193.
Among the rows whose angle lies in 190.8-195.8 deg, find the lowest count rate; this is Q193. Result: 192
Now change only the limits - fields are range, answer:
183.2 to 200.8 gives 189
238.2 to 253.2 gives 150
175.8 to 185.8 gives 195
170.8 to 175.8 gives 196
